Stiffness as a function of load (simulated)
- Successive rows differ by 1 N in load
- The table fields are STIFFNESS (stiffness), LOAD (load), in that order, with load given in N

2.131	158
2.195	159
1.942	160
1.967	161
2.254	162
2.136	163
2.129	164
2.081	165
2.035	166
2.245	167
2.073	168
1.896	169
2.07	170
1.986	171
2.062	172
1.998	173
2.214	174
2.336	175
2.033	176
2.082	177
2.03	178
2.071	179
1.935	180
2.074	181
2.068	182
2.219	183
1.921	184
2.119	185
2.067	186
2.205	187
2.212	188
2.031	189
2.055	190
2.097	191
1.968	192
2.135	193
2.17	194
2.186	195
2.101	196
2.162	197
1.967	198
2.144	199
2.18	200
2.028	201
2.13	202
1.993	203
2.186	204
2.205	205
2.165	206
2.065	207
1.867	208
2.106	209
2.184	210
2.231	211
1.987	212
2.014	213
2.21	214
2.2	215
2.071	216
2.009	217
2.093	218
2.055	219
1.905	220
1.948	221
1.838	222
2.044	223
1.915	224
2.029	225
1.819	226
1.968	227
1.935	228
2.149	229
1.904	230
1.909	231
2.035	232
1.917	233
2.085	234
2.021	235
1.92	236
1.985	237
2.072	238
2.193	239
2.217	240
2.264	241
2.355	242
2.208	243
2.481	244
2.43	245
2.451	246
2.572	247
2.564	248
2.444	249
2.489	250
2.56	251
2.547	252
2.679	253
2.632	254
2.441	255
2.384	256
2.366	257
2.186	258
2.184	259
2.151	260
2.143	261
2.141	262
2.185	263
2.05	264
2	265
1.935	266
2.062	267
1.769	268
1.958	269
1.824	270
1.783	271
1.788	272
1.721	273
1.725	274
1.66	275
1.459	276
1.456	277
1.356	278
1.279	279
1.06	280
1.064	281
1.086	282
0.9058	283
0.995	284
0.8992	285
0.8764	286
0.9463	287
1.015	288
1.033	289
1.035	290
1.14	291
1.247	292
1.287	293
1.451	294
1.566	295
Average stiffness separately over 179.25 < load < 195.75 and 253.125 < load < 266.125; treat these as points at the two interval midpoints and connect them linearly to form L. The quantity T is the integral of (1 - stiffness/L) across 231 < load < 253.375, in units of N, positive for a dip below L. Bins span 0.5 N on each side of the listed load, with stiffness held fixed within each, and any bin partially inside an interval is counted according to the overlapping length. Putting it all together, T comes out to -0.8 N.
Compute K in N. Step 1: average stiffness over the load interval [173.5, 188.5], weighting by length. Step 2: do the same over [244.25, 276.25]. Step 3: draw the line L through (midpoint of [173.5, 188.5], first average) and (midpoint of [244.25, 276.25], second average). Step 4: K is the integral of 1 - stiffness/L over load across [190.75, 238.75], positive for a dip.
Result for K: 1.9 N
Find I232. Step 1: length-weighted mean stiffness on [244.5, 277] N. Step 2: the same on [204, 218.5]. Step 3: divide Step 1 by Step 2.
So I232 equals 1.02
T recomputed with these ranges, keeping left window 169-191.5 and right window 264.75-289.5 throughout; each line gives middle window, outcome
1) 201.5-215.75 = -1.68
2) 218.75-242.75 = -3.99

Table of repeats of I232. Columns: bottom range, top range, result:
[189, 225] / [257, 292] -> 0.75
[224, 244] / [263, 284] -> 0.78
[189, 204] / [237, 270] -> 1.09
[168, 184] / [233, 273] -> 1.07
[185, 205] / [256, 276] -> 0.94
